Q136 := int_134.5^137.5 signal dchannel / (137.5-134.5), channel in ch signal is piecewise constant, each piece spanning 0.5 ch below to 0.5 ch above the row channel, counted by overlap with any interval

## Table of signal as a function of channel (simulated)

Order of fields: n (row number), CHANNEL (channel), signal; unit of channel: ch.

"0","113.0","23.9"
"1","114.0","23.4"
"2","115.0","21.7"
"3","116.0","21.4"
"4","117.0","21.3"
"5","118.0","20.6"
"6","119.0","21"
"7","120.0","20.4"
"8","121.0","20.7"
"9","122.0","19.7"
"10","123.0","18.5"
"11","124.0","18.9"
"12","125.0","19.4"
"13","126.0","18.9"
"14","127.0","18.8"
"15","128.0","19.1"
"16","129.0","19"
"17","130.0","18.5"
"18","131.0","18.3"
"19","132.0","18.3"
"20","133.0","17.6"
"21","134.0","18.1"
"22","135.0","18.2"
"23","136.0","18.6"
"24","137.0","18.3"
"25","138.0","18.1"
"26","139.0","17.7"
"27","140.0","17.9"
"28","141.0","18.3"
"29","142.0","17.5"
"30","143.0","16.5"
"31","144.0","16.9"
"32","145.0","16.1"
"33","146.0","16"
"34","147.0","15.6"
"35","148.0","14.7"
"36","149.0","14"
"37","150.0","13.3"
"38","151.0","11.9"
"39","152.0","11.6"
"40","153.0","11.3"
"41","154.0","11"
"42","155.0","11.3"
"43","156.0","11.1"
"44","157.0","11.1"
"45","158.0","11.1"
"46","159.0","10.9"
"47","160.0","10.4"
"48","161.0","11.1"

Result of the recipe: 18.4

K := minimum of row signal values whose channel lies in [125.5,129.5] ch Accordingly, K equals 18.8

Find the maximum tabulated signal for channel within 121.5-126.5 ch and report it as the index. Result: 19.7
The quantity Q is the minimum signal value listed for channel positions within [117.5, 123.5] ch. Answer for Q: 18.5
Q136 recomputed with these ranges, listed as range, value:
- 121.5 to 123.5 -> 19.1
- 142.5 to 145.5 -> 16.5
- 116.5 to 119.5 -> 21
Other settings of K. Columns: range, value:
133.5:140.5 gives 17.7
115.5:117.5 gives 21.3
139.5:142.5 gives 17.5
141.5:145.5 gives 16.1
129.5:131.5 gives 18.3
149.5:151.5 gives 11.9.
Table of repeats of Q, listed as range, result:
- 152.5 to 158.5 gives 11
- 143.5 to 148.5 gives 14.7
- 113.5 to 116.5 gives 21.4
